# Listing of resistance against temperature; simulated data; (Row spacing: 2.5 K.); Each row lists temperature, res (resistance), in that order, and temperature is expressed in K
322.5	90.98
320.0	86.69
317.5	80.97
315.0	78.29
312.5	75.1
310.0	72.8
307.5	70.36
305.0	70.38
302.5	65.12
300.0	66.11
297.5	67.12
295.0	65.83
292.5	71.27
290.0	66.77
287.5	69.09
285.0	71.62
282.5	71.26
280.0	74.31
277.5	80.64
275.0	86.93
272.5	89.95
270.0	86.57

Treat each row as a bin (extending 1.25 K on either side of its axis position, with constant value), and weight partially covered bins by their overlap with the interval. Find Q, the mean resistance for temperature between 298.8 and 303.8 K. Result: 65.7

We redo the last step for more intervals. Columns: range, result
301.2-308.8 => 68.6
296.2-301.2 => 66.6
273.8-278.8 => 83.7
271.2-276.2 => 88.4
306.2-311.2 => 71.6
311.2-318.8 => 78.1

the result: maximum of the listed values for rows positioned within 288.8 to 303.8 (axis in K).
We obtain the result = 71.27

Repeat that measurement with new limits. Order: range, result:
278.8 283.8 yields 74.31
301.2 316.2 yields 78.29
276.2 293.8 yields 80.64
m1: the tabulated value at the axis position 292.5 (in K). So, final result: 71.27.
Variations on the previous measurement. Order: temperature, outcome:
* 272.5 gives 89.95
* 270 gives 86.57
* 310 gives 72.8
